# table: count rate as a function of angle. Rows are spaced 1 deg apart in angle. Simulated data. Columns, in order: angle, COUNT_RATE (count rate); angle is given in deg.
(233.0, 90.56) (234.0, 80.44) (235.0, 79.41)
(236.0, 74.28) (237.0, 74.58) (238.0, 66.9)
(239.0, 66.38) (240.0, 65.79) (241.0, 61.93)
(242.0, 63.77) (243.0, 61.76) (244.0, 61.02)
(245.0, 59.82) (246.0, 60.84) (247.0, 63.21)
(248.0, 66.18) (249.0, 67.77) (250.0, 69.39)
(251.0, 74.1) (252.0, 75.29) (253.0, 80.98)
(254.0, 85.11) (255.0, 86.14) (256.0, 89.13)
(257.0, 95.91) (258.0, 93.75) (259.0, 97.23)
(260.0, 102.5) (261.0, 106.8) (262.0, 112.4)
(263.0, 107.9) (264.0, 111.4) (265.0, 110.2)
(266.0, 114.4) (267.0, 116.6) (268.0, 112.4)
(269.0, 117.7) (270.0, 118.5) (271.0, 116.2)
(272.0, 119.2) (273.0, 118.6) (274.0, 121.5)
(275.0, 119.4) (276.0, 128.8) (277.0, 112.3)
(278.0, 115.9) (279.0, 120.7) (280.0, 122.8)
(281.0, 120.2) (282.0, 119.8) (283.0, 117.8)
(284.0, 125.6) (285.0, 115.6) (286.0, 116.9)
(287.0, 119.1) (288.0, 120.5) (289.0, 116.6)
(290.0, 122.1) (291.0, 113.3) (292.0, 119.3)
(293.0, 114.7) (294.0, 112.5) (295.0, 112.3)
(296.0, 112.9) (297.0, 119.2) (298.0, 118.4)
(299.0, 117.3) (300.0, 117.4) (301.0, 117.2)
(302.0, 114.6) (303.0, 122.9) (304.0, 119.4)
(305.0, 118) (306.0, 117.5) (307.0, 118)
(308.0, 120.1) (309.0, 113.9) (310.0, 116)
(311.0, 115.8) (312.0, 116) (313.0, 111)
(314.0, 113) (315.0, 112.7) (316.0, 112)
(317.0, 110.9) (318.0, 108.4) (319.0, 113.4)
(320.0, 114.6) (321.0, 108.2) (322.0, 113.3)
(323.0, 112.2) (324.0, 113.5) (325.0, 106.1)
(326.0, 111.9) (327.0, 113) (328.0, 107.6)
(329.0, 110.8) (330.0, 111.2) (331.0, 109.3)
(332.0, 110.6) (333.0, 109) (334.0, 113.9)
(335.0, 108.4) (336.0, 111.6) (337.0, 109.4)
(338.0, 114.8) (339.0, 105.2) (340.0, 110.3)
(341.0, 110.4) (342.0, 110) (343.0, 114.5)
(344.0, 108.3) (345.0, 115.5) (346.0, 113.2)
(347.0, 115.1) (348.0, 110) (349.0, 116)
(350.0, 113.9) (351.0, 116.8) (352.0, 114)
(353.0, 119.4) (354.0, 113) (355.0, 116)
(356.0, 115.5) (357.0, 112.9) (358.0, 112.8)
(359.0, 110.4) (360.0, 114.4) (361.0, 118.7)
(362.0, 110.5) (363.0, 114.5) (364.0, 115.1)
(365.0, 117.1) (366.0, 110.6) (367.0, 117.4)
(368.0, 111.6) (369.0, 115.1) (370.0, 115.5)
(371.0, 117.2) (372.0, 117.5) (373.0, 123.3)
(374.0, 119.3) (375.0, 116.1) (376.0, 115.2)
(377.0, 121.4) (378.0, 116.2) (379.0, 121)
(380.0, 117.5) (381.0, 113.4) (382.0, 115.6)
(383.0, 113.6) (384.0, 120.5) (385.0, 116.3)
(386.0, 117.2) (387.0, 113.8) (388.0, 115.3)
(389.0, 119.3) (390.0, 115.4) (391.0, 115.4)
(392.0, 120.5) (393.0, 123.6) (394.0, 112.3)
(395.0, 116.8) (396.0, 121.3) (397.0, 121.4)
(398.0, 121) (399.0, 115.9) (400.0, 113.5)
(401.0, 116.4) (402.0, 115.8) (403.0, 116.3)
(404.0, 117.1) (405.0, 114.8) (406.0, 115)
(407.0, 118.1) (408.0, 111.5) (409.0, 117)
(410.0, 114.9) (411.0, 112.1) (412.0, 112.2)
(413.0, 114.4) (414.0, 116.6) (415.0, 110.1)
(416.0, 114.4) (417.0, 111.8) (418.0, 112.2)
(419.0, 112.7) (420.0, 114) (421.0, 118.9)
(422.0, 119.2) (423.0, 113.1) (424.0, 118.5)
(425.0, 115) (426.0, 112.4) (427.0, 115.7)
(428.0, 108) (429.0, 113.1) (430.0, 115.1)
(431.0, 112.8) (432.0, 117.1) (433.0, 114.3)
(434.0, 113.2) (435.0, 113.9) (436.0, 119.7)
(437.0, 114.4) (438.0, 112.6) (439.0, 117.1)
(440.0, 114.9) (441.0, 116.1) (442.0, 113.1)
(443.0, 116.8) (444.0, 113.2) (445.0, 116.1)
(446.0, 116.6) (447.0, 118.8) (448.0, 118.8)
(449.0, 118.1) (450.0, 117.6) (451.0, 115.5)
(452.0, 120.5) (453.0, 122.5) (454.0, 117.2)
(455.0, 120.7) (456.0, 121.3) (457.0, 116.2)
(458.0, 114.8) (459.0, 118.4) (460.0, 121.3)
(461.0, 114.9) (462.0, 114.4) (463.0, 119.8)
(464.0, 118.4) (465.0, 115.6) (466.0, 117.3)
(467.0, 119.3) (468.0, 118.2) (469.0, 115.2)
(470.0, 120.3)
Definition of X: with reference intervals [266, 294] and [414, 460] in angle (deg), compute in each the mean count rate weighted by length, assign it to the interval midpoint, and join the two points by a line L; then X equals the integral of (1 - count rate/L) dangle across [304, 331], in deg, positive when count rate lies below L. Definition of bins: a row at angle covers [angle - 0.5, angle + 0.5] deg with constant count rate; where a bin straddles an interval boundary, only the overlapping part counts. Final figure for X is 1.1 deg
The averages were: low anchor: 118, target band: 113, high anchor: 116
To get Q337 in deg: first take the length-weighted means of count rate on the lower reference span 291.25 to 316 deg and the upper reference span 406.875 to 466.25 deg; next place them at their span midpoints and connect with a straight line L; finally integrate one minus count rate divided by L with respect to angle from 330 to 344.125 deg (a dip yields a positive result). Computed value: 0.67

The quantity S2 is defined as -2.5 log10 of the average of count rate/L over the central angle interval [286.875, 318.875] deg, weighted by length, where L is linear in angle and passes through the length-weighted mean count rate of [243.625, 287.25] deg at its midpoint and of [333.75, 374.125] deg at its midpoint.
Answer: -0.09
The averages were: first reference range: 102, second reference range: 114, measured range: 116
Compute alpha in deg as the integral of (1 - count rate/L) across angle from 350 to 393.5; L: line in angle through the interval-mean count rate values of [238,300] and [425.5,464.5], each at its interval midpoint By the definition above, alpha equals -2.4 deg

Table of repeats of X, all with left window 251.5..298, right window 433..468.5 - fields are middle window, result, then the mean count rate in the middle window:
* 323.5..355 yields 0.46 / 112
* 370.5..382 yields -0.32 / 118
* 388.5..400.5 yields -0.29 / 118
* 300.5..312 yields -0.51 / 118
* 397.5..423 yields 0.17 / 115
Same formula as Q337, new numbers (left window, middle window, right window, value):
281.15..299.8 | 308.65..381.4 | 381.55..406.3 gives 2.3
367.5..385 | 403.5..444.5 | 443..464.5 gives 1.0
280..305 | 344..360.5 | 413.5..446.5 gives 0.3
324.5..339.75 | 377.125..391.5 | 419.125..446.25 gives -0.5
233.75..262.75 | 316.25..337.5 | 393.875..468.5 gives -3.8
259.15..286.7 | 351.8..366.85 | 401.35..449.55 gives 0.1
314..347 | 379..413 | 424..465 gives -0.7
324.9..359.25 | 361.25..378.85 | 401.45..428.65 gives -0.5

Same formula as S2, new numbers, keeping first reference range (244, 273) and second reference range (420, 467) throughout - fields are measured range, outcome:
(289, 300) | -0.18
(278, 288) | -0.23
